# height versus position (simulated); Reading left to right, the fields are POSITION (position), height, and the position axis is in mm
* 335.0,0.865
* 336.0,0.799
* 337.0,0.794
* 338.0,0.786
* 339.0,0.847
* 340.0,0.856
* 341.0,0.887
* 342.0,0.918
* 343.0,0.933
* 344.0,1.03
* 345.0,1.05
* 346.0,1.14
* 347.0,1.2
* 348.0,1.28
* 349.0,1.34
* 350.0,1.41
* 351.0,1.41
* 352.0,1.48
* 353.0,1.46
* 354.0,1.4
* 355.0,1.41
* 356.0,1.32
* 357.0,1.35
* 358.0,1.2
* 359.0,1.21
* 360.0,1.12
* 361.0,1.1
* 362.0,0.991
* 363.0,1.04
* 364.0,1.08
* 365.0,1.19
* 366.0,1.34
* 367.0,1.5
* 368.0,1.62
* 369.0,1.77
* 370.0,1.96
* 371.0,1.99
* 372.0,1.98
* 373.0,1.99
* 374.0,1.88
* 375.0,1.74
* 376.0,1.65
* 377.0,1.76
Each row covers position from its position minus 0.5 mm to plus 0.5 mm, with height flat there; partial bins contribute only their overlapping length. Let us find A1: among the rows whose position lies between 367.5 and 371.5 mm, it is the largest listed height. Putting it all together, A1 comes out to 1.99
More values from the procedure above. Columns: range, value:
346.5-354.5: 1.48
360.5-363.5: 1.1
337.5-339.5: 0.847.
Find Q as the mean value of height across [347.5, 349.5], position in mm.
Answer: 1.31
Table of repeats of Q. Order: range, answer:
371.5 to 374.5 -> 1.95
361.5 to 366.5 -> 1.13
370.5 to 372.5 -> 1.98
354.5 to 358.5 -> 1.32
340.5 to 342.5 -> 0.903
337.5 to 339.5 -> 0.817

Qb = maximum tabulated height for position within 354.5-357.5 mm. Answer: 1.41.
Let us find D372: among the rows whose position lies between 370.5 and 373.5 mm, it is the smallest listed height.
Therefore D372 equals 1.98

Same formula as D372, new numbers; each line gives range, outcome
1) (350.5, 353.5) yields 1.41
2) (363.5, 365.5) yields 1.08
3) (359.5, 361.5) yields 1.1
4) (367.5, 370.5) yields 1.62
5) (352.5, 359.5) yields 1.2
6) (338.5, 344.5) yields 0.847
